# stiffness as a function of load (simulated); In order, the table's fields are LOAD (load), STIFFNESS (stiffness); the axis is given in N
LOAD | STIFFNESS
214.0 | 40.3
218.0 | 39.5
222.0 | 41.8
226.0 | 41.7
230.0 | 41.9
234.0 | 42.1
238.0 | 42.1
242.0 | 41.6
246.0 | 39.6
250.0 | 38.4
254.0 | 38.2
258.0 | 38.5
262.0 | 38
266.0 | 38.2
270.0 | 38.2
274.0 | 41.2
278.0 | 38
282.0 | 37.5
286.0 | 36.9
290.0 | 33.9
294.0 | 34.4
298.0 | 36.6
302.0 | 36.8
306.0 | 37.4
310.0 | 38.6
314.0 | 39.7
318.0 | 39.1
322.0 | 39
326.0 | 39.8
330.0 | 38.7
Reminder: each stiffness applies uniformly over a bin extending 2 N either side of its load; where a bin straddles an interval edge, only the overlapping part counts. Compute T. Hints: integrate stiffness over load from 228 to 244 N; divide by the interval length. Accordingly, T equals 41.9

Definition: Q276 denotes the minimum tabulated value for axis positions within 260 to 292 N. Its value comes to 33.9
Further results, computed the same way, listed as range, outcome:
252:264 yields 38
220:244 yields 41.6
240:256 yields 38.2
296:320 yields 36.6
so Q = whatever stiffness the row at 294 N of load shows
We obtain 34.4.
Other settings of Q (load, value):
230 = 41.9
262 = 38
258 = 38.5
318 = 39.1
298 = 36.6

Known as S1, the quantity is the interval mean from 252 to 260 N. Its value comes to 38.4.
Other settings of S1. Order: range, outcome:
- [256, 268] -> 38.2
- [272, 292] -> 37.5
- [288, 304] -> 35.4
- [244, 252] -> 39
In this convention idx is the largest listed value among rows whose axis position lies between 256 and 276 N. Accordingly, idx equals 41.2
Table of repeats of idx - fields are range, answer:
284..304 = 36.9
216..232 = 41.9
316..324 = 39.1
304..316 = 39.7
